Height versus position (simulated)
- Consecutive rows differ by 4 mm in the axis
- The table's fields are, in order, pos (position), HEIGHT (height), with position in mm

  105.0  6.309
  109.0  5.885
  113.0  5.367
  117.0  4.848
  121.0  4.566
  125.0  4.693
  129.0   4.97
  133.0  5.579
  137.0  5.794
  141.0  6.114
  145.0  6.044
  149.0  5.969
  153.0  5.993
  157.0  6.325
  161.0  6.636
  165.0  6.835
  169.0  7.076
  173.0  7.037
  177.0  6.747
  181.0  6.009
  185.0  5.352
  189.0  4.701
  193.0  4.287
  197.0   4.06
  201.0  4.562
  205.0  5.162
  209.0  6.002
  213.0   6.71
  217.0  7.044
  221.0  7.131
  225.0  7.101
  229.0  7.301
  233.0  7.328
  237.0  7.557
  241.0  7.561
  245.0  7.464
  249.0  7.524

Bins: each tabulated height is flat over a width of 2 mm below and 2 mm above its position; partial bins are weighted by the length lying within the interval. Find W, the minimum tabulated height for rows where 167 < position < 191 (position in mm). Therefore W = 4.701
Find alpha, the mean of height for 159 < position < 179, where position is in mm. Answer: 6.87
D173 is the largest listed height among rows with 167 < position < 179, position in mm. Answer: 7.076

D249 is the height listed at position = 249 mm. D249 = 7.524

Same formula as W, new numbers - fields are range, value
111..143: 4.566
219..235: 7.101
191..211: 4.06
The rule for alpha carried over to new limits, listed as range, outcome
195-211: 4.95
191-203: 4.3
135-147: 5.98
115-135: 4.93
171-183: 6.6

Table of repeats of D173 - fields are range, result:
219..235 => 7.328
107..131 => 5.885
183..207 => 5.352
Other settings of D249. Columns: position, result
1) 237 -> 7.557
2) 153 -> 5.993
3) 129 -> 4.97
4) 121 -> 4.566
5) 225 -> 7.101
